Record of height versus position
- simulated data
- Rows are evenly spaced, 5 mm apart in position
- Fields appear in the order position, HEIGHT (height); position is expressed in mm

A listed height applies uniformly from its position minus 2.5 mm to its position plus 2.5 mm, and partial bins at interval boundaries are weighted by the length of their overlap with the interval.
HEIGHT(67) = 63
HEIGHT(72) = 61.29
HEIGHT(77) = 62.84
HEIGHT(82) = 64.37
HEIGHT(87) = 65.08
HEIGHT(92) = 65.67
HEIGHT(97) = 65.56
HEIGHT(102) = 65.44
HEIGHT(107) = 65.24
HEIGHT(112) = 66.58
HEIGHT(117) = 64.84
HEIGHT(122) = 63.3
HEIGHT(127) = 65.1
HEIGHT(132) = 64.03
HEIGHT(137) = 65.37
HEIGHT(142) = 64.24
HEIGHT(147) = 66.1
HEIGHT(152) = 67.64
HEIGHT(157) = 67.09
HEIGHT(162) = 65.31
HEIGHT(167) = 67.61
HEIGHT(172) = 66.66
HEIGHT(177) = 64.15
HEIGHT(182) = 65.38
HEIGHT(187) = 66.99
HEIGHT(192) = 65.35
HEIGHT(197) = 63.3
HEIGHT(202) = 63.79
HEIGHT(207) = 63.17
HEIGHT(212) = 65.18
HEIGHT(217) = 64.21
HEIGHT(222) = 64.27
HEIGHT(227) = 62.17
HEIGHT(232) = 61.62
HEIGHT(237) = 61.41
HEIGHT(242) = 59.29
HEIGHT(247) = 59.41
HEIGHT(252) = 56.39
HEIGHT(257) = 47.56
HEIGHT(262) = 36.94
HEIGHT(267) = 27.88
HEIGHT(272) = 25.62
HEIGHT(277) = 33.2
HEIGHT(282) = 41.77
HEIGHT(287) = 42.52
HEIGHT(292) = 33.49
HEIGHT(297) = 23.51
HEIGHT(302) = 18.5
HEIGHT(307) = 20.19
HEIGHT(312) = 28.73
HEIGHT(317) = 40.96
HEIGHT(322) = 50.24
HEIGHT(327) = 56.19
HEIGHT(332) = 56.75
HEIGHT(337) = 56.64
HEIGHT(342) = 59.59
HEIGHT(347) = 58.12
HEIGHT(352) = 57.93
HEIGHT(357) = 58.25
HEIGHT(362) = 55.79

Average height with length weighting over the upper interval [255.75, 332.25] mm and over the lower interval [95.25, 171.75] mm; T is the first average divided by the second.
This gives 0.54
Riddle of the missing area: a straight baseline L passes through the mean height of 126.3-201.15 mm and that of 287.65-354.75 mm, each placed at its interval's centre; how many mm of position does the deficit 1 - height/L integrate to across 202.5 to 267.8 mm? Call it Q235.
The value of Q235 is -1.6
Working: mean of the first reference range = 65.6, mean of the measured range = 57.1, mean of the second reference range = 43.2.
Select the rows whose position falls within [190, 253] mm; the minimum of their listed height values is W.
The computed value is 56.39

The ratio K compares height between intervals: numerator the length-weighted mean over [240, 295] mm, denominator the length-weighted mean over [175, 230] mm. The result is 0.7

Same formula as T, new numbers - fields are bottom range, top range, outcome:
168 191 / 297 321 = 0.43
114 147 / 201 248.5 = 0.97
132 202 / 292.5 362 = 0.69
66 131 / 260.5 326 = 0.51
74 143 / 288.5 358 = 0.68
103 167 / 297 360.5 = 0.70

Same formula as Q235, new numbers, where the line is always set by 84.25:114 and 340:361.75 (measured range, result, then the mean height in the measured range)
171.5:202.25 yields -1.02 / 65.1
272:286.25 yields 5.73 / 36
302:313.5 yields 7.09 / 22.8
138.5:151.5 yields -0.27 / 65.6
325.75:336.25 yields 0.40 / 56.5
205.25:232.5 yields -0.67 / 63.6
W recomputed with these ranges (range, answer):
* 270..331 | 18.5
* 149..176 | 65.31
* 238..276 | 25.62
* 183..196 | 65.35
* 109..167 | 63.3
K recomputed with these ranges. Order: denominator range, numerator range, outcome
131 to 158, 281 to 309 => 0.45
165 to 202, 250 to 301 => 0.55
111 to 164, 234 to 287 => 0.69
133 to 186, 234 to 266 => 0.80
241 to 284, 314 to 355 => 1.28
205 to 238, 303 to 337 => 0.67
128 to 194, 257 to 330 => 0.53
